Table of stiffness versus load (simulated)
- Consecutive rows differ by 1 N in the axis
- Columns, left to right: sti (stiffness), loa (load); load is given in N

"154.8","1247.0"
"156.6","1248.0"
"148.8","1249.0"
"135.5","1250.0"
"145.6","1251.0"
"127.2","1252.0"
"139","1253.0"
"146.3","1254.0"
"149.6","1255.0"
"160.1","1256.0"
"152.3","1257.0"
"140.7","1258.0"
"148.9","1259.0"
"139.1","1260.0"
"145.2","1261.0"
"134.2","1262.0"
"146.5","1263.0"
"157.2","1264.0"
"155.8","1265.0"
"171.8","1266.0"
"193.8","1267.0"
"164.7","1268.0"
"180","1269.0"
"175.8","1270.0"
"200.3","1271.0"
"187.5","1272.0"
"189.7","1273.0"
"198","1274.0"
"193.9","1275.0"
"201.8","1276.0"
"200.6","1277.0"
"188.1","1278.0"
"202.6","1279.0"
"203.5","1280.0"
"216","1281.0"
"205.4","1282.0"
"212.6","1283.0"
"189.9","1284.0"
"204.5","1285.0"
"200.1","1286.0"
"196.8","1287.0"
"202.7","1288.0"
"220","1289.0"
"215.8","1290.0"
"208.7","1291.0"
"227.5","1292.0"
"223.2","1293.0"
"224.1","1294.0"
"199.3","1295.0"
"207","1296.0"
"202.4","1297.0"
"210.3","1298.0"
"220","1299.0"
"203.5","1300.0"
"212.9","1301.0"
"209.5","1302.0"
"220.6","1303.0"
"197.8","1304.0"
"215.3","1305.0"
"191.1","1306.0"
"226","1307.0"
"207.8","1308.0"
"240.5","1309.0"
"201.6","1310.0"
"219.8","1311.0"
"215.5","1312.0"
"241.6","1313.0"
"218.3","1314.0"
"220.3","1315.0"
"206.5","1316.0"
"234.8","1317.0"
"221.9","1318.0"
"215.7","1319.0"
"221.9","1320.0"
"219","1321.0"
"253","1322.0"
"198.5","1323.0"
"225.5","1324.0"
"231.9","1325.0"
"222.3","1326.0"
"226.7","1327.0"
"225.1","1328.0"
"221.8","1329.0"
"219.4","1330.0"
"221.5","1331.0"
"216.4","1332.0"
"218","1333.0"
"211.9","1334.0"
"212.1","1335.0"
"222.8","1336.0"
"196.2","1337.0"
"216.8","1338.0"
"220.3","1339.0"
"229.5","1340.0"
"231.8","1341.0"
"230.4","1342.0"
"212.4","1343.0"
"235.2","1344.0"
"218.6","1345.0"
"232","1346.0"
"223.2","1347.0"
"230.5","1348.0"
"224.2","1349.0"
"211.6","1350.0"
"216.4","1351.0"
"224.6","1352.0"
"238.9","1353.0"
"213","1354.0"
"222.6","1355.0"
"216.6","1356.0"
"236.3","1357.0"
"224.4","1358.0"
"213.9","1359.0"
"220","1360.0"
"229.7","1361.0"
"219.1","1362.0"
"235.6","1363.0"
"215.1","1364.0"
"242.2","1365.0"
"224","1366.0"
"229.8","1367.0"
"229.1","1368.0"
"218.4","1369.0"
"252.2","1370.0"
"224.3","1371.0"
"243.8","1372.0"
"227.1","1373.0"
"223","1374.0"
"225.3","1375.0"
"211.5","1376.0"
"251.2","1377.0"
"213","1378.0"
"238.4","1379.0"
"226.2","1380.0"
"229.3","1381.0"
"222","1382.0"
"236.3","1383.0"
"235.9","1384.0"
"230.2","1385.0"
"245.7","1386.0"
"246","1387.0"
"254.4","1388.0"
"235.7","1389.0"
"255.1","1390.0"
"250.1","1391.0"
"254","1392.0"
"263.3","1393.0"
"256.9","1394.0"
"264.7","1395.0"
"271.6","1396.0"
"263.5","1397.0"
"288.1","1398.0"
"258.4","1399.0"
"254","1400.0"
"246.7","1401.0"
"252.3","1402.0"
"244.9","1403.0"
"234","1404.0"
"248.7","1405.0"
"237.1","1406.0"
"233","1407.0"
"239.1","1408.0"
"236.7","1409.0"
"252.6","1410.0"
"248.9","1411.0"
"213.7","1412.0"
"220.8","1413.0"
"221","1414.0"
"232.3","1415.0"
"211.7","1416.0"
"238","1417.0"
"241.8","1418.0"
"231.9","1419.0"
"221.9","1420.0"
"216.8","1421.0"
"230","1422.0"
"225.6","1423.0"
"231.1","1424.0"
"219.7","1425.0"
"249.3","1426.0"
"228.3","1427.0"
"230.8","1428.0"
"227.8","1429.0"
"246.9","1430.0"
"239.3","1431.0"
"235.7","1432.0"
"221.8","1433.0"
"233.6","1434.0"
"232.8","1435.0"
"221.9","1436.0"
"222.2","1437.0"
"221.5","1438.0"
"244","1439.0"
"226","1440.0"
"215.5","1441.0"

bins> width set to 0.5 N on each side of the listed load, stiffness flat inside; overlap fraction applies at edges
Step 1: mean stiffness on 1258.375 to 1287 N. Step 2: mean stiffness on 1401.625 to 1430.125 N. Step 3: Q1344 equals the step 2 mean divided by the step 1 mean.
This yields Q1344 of 1.28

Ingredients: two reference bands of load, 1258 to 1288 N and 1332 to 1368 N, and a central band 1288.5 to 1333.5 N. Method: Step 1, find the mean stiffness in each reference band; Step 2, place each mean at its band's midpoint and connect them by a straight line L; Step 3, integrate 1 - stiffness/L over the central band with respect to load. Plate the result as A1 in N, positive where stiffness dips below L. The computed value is -3.4 N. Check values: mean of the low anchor 183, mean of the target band 218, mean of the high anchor 223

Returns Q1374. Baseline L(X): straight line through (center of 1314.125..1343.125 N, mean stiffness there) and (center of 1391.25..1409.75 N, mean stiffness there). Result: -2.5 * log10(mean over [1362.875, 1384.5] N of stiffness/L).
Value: 0.05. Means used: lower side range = 221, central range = 230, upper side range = 253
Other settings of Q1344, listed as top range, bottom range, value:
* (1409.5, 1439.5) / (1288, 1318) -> 1.07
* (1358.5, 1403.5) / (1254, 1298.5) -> 1.28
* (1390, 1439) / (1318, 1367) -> 1.07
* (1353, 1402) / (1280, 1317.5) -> 1.12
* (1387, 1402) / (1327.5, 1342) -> 1.18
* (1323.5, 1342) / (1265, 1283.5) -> 1.15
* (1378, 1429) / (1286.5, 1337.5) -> 1.11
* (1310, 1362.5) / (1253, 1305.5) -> 1.17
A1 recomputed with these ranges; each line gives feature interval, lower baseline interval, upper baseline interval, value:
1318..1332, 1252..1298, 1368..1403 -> -0.79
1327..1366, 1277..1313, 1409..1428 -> -0.73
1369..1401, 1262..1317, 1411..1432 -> -3.04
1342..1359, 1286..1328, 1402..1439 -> -0.09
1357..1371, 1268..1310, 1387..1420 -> 0.24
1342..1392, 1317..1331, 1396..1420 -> 0.71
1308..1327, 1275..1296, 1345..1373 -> -0.63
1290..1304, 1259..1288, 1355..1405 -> -1.20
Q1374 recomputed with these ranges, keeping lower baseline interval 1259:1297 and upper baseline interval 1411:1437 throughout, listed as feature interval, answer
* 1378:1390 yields -0.08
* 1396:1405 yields -0.15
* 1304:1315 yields -0.09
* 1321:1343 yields -0.08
